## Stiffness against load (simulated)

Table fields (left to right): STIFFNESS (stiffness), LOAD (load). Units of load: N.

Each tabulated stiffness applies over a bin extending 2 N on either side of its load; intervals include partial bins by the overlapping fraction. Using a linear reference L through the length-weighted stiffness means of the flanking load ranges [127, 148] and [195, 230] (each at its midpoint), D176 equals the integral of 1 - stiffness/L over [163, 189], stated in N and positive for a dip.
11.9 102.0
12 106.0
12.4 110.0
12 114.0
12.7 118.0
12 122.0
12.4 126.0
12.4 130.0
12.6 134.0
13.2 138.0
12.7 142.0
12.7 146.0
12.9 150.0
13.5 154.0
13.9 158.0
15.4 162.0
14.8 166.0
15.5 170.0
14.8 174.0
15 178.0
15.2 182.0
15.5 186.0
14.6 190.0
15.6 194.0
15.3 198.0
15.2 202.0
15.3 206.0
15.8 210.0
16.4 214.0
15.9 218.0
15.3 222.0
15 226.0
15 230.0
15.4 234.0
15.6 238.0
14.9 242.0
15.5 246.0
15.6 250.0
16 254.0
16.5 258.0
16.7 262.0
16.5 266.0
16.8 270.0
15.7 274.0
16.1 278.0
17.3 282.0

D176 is -1.8 N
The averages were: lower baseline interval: 12.7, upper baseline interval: 15.5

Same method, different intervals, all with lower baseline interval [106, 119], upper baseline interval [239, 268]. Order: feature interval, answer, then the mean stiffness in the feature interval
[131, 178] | -1.6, 13.8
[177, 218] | -2.6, 15.4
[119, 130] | 0.3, 12.3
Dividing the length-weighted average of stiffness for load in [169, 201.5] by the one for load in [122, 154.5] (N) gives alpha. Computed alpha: 1.19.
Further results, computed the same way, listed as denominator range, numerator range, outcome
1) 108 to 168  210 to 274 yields 1.21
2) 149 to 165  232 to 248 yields 1.09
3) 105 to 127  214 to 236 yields 1.26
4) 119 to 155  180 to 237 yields 1.21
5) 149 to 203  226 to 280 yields 1.07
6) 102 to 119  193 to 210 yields 1.26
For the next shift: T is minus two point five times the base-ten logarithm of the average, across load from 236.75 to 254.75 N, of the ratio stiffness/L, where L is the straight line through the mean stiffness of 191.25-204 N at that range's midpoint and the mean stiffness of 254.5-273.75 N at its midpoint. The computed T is 0.05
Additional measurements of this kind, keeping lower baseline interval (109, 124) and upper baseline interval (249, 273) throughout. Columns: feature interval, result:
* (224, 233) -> 0.03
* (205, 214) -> -0.06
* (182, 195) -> -0.07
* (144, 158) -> 0.01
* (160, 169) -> -0.11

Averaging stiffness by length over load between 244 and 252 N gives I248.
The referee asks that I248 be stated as 15.6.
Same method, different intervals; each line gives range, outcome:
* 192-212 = 15.4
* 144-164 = 13.7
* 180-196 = 15.2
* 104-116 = 12.1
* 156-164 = 14.7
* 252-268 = 16.4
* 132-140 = 12.9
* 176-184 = 15.1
